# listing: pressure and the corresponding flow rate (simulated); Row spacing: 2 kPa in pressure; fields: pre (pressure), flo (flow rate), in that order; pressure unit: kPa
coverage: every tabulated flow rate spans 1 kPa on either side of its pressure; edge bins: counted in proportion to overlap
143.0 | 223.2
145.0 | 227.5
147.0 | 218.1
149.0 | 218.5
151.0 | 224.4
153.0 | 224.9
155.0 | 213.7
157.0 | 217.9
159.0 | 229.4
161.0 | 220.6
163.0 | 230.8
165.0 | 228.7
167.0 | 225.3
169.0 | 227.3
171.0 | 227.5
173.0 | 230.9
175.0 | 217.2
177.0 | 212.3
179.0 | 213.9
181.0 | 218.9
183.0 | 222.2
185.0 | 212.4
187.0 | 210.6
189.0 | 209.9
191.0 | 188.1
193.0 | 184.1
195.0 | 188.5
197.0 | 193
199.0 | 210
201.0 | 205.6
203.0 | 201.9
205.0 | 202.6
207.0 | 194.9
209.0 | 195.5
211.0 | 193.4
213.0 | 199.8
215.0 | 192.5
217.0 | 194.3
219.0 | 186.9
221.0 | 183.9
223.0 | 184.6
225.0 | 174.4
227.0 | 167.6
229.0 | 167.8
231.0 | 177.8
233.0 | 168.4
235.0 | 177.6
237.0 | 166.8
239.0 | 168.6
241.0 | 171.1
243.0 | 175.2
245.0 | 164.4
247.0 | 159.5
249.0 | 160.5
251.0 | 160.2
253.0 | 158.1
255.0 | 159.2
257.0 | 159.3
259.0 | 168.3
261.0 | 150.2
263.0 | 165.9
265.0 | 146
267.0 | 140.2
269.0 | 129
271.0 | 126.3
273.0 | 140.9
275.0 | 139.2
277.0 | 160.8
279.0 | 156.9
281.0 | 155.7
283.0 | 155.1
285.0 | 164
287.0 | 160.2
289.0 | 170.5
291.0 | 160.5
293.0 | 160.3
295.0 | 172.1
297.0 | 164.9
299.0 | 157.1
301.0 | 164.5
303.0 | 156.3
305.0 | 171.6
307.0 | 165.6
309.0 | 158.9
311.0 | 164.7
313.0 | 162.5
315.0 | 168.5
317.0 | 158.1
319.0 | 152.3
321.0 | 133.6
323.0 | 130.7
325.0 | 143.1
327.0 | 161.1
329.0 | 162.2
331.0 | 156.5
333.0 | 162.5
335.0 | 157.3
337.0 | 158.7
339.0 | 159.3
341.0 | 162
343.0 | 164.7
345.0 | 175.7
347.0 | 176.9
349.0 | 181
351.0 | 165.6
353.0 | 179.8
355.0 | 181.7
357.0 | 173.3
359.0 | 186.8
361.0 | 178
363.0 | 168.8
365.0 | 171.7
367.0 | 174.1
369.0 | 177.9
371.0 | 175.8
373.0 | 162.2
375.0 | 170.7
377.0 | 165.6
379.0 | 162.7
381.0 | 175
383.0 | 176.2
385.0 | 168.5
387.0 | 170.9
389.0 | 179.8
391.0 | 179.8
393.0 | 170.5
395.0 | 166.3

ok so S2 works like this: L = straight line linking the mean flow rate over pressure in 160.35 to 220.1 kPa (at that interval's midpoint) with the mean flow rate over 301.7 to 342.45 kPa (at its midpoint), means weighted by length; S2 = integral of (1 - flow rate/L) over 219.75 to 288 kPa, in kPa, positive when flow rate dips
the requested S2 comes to 8.5 kPa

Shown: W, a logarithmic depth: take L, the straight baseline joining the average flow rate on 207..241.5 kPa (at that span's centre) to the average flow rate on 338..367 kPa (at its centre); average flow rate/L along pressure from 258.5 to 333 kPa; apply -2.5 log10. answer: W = 0.14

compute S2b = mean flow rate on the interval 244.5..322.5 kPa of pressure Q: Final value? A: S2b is 157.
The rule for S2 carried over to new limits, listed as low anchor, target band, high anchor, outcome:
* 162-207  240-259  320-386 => 3.0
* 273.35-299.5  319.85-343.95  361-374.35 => 1.8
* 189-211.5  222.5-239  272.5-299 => 1.0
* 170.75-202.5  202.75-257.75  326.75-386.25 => 6.0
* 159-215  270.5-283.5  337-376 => 2.8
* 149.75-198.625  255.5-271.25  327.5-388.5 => 3.6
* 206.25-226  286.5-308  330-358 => 1.5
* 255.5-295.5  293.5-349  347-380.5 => 1.2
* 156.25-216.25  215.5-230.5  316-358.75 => 1.4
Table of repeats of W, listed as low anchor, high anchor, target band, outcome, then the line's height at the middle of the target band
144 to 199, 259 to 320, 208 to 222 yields 0.011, 194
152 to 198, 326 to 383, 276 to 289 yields 0.177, 188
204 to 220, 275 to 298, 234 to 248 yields 0.079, 182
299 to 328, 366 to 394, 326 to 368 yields -0.032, 164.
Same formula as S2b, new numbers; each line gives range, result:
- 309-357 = 162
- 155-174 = 226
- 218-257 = 170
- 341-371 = 175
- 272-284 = 151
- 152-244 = 200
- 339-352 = 170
